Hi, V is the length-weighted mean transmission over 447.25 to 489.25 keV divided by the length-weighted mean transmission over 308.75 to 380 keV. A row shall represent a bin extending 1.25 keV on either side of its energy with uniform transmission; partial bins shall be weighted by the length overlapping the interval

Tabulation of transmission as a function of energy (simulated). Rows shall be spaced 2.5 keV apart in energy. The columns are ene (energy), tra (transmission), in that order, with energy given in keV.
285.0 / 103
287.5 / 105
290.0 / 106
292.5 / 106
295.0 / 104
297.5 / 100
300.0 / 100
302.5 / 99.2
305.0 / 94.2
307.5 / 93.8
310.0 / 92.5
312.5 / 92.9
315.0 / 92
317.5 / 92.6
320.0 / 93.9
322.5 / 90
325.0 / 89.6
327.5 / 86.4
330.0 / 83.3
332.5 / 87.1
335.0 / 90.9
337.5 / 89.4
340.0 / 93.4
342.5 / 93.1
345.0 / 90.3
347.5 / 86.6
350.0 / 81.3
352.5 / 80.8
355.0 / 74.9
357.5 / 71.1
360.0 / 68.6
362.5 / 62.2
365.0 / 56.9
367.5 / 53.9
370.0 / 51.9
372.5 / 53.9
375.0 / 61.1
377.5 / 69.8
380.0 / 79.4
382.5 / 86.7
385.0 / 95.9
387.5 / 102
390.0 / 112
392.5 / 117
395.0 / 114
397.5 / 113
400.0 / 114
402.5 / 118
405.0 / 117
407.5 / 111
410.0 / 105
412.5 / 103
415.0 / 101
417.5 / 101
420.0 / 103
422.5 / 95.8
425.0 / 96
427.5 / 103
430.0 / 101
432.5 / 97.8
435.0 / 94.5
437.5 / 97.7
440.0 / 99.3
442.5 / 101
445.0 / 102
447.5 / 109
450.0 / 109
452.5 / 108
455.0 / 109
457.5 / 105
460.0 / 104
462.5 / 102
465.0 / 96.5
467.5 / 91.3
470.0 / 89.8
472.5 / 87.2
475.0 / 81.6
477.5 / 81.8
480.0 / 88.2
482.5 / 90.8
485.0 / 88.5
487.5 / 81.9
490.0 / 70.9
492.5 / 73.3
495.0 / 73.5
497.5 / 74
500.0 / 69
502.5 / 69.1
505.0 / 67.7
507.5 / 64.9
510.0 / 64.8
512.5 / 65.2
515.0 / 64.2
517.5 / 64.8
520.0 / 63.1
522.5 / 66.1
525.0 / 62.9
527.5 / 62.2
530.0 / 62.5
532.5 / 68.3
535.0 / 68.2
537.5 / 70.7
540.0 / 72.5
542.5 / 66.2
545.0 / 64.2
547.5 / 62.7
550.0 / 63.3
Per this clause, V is 1.2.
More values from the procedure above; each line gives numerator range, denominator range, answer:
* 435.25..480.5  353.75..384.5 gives 1.47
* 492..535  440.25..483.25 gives 0.68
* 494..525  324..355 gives 0.77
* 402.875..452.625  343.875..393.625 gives 1.32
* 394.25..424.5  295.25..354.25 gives 1.18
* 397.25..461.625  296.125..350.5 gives 1.14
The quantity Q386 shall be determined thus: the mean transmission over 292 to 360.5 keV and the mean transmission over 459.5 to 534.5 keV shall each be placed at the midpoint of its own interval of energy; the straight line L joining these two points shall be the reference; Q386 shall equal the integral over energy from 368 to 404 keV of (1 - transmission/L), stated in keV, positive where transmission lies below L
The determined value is -2.8 keV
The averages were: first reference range 90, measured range 91.4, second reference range 76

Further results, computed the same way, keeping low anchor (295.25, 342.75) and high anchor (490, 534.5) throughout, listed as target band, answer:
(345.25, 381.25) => 7.53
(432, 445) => -3.69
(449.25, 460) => -4.71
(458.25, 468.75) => -3.62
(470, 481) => -2.05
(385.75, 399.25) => -4.62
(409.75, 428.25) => -4.99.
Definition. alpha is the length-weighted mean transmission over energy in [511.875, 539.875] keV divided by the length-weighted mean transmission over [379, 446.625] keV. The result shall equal 0.6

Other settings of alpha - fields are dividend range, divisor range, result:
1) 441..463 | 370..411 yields 1.09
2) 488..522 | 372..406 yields 0.70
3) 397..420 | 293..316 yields 1.12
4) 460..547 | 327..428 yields 0.83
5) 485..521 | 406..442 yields 0.69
